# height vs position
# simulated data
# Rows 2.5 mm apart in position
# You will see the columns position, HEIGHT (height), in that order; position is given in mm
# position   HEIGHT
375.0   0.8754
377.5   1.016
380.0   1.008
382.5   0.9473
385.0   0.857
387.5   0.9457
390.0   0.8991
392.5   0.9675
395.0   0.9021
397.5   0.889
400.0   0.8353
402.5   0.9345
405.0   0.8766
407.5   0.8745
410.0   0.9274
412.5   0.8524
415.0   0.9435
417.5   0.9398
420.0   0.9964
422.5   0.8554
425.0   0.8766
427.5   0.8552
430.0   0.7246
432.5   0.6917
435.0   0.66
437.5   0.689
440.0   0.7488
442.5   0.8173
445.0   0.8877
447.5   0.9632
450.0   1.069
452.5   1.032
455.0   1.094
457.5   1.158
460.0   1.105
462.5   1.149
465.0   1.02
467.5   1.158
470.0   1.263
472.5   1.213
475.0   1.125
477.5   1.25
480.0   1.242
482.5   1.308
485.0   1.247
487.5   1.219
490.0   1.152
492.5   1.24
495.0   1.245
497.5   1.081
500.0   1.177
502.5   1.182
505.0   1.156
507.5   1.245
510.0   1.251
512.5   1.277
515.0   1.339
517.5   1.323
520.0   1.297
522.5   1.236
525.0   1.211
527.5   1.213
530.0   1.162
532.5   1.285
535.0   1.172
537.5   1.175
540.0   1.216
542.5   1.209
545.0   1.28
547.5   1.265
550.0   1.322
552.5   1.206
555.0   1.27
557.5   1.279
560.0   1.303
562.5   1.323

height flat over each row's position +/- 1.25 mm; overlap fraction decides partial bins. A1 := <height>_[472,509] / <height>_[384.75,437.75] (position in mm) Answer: 1.4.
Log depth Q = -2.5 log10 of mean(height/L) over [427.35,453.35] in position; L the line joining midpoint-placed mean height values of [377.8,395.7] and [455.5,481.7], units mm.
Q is 0.30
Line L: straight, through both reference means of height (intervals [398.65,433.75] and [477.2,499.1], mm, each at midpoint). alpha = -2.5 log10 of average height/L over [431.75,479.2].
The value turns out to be 0.06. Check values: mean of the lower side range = 0.87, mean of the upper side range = 1.22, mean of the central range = 1.01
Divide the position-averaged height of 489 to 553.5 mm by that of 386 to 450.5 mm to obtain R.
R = 1.4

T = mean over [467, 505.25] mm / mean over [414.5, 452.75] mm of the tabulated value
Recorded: 1.41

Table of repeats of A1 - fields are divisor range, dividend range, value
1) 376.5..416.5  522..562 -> 1.35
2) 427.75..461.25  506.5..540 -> 1.39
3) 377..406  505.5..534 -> 1.36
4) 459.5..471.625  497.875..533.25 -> 1.08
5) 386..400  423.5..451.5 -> 0.90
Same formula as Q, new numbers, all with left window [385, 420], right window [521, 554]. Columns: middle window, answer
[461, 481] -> -0.10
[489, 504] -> -0.05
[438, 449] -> 0.19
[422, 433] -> 0.20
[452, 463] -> -0.07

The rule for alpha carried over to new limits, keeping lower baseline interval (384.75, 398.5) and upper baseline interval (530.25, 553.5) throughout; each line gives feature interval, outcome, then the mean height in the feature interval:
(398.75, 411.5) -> 0.06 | 0.889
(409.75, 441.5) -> 0.19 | 0.825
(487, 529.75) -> -0.06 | 1.22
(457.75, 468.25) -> -0.04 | 1.11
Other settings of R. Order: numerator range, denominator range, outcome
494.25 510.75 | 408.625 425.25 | 1.30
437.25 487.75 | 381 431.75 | 1.22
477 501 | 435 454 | 1.39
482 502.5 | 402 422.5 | 1.32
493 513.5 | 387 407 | 1.33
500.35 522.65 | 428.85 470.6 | 1.32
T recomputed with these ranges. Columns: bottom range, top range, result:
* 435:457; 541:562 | 1.40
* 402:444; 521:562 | 1.48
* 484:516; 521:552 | 1.01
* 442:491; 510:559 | 1.11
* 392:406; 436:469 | 1.10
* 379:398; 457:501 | 1.28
